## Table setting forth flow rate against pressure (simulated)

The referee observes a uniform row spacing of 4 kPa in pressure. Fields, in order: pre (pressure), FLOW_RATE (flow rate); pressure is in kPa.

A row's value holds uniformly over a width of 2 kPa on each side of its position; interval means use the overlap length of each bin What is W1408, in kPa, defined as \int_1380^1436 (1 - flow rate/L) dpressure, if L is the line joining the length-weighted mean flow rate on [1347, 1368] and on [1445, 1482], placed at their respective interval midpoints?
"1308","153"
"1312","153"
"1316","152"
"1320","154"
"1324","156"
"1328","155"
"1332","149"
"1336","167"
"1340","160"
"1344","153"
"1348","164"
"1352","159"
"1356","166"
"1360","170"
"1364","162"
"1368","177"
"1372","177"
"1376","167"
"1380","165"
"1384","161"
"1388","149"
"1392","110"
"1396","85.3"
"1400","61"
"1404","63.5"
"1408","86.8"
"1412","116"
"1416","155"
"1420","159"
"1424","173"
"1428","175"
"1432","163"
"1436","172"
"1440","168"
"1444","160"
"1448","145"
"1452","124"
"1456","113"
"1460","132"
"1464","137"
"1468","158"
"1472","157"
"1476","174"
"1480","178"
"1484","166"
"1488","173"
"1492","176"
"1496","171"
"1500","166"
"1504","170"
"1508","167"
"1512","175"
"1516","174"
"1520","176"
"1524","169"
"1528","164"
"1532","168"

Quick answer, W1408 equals 9.2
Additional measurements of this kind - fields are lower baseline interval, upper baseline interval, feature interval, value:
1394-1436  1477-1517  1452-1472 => 2.15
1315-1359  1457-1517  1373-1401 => 4.81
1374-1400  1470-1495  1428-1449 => -1.40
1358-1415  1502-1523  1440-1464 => 2.39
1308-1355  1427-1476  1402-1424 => 4.52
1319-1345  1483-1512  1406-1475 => 7.71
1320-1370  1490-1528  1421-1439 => -0.39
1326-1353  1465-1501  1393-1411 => 9.30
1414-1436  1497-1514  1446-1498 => 4.29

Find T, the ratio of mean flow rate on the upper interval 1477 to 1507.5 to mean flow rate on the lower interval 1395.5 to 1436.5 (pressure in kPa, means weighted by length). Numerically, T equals 1.34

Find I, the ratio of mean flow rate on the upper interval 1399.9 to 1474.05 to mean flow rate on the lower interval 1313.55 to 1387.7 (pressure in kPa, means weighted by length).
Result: 0.9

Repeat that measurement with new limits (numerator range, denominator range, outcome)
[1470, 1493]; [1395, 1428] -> 1.46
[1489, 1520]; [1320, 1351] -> 1.09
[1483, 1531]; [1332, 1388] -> 1.04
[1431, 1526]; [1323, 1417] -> 1.13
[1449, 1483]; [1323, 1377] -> 0.90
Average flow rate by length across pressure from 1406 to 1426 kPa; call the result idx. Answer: 138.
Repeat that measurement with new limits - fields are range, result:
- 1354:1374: 170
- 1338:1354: 159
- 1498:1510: 168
